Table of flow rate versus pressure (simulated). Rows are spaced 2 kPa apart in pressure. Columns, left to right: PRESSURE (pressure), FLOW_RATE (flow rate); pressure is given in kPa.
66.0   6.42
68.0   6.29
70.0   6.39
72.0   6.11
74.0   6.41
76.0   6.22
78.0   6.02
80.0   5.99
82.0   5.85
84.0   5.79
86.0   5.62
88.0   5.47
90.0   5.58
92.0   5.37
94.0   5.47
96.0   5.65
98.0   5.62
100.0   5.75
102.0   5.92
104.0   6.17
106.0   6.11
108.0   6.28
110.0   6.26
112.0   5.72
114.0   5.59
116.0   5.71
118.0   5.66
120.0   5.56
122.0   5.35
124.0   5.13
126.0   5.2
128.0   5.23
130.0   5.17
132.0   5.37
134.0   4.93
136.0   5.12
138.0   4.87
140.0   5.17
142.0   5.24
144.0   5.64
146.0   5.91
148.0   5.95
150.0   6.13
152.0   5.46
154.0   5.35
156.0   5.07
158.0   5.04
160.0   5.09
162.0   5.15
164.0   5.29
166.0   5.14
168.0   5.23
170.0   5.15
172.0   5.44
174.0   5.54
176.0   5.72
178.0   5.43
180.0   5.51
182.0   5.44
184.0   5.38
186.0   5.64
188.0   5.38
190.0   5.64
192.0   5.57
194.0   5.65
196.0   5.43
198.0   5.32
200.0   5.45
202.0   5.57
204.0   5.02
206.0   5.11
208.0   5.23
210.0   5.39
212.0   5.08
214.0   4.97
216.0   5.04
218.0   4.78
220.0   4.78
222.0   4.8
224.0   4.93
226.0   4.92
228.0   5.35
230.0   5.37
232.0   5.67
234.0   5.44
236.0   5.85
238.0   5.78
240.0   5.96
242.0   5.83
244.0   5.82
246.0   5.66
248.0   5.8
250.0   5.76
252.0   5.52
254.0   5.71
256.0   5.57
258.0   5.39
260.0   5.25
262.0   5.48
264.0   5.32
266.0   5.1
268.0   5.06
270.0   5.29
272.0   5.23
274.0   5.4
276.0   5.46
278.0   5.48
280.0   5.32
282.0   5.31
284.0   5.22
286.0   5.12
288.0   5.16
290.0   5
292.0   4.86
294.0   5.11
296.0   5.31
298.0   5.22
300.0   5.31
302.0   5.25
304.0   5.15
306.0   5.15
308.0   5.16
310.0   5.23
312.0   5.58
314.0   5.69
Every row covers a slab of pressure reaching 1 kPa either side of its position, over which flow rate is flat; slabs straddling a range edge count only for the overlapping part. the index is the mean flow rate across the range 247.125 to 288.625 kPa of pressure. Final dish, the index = 5.38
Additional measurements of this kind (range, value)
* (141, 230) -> 5.33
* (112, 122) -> 5.61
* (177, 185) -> 5.44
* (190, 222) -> 5.23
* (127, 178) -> 5.34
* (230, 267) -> 5.6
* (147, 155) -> 5.72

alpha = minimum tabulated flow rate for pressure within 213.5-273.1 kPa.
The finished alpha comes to 4.78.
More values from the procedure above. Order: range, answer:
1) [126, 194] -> 4.87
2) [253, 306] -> 4.86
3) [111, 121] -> 5.56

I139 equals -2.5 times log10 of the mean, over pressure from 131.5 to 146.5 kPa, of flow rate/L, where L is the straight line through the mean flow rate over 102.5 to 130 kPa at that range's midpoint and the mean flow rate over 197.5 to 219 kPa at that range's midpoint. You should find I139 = 0.059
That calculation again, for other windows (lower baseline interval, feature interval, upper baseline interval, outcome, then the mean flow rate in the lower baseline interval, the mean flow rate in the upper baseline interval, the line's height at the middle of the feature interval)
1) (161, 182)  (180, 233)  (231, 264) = 0.04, 5.36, 5.65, 5.49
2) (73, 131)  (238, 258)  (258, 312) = -0.08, 5.72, 5.24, 5.34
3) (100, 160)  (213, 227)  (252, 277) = 0.11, 5.52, 5.36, 5.42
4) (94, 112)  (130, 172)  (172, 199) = 0.07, 5.93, 5.51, 5.68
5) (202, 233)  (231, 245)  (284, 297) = -0.13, 5.11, 5.1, 5.11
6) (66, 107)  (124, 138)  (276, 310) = 0.12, 5.9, 5.2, 5.75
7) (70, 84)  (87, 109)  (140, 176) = 0.03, 6.1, 5.4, 5.92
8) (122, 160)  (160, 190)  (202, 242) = -0.02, 5.33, 5.26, 5.3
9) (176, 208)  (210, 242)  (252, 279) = 0.03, 5.44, 5.37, 5.41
